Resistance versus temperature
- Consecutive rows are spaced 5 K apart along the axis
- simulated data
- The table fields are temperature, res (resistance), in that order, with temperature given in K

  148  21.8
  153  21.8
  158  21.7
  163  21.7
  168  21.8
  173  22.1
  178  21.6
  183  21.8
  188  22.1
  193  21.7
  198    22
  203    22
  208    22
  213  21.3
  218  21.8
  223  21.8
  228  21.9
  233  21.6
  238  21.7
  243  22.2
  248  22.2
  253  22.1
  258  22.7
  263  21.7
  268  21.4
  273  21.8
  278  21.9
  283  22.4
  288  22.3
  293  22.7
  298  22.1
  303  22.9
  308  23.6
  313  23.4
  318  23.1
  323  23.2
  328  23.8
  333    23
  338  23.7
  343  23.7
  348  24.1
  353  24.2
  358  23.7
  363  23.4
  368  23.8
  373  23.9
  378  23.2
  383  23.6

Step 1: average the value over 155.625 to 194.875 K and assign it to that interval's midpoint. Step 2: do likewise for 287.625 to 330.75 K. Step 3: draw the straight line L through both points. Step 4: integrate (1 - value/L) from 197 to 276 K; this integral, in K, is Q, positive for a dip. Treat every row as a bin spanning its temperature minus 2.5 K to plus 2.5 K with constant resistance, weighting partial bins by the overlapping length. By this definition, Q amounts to 1.7 K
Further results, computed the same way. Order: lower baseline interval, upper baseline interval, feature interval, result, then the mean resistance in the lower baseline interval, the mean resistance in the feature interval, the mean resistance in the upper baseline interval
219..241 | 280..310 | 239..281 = 0.32 K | 21.8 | 22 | 22.6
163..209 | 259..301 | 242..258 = -0.17 K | 21.9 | 22.2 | 22.1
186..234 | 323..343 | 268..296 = 0.80 K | 21.8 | 22.1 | 23.5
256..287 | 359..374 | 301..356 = -1.25 K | 22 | 23.5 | 23.7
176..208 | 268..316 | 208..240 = 0.54 K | 21.9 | 21.7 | 22.5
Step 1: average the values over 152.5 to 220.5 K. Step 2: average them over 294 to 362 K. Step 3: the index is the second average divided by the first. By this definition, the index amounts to 1.1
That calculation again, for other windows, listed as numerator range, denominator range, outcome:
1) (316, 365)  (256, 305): 1.06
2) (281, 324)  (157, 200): 1.05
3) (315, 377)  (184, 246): 1.08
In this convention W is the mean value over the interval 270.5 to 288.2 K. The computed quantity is 22.1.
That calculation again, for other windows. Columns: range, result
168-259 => 21.9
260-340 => 22.7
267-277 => 21.7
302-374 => 23.6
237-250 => 22.1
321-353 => 23.6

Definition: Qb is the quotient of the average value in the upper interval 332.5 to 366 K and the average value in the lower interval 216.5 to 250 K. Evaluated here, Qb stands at 1.1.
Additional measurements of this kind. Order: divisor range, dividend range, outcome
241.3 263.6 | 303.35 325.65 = 1.05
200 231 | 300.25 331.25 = 1.07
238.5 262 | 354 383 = 1.06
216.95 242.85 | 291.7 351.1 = 1.07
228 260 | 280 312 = 1.03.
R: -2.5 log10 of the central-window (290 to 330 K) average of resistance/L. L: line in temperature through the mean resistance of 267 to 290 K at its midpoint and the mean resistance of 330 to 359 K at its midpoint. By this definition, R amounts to -0.01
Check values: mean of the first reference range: 22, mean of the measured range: 23.1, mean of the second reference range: 23.7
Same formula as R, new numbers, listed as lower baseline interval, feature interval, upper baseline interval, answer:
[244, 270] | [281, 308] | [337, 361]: 0.010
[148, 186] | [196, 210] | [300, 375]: 0.008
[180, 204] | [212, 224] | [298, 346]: 0.027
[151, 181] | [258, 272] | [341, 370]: 0.052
